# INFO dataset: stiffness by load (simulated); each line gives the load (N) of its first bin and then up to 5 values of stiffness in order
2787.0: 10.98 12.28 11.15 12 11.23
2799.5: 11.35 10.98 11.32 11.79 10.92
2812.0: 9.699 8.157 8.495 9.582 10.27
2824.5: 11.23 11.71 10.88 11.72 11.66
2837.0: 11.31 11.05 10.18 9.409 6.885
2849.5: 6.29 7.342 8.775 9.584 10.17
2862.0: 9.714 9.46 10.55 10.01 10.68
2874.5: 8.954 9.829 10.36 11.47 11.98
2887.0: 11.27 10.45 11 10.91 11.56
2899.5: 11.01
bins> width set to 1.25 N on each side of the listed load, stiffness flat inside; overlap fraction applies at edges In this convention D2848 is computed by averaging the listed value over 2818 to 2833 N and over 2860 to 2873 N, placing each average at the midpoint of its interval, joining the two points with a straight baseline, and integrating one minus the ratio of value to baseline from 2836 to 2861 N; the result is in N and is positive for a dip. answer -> 3.2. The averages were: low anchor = 10.8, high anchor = 10.1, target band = 9.08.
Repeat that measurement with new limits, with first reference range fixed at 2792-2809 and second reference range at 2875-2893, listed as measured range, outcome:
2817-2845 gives 1.1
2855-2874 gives 1.8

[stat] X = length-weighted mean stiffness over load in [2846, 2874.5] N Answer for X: 9.06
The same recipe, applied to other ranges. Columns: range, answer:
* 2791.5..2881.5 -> 10.1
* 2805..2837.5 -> 10.6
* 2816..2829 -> 10.3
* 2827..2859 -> 9.69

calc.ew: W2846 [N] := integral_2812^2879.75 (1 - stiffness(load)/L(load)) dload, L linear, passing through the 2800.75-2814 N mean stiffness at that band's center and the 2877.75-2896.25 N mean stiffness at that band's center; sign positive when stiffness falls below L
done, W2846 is 7.02 N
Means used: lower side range 10.8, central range 9.78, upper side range 11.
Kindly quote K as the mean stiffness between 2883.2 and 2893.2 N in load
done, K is 11.2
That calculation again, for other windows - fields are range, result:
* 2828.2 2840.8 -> 11.3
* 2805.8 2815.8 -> 10.1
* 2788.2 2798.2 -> 11.7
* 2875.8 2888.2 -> 11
